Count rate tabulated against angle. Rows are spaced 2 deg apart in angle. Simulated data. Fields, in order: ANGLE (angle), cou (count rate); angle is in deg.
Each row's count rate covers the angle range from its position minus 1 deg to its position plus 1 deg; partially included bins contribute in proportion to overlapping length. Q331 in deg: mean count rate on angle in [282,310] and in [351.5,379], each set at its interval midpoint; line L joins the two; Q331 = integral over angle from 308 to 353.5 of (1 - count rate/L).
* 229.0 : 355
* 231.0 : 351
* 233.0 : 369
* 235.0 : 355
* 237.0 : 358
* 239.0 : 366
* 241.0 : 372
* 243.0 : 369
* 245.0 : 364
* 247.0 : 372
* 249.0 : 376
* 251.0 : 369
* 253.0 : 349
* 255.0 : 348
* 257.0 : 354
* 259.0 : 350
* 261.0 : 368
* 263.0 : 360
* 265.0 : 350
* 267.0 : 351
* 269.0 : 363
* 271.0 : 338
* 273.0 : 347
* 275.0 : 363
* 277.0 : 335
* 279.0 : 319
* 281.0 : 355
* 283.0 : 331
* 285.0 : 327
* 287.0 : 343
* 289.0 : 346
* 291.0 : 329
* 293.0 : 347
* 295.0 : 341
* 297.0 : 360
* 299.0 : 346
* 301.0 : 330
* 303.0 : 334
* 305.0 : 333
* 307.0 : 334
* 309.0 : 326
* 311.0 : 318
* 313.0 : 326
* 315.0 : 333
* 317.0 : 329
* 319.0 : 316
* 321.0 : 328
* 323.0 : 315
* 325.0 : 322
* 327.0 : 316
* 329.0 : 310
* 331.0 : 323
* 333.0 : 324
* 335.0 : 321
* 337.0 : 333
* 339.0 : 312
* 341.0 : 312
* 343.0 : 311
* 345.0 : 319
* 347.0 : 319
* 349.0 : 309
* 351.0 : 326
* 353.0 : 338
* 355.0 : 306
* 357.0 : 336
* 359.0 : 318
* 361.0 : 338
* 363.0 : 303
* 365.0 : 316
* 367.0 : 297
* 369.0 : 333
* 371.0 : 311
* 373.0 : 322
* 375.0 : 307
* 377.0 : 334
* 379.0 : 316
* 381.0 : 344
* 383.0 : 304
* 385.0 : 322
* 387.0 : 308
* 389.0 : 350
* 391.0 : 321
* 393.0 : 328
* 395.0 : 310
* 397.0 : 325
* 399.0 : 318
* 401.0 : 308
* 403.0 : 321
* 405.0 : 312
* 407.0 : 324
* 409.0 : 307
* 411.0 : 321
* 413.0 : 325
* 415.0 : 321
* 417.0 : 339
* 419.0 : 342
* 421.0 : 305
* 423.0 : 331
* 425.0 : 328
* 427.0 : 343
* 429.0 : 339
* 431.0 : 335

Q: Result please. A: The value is 1.1 deg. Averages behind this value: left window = 338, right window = 320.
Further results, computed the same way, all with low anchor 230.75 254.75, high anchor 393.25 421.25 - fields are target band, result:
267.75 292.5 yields 0.9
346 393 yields 1.3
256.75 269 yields 0.1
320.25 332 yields 0.8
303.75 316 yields 0.6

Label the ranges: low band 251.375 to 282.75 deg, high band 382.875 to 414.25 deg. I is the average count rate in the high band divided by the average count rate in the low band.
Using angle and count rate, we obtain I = 0.91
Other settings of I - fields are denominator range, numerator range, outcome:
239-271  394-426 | 0.89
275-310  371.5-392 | 0.95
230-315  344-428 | 0.92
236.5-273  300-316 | 0.92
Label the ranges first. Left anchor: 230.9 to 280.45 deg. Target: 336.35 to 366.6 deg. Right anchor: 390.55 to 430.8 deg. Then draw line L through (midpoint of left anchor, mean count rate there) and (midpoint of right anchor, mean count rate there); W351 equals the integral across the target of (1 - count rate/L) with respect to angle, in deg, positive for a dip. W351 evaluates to 1.5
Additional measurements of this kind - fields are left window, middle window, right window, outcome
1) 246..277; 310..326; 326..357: 0.3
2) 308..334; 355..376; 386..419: 0.3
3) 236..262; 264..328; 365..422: 2.4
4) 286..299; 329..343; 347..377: 0.4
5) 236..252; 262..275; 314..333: 0.1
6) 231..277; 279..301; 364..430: 0.6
